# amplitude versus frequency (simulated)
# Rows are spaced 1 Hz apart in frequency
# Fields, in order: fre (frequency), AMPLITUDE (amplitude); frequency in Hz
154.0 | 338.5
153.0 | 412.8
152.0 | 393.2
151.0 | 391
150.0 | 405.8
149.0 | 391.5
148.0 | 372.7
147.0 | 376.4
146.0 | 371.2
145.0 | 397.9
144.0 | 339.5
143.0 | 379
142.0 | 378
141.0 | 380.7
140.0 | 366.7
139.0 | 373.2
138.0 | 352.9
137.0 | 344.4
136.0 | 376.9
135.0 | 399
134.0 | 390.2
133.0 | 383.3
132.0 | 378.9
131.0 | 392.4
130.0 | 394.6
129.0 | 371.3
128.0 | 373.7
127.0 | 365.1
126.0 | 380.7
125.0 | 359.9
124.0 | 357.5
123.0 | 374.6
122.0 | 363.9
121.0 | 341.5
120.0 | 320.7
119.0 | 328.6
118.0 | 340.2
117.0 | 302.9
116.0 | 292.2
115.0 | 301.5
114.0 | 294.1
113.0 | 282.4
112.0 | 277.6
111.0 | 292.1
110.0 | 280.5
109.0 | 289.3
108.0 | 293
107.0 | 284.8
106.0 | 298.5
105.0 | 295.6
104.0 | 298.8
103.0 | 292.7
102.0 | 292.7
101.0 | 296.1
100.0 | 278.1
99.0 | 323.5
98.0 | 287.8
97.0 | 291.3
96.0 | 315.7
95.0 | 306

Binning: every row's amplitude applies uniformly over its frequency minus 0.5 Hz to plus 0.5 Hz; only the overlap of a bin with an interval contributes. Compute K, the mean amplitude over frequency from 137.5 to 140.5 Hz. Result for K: 364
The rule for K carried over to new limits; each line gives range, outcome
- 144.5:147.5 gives 382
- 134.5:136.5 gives 388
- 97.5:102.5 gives 296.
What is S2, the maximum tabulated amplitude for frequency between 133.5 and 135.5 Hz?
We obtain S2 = 399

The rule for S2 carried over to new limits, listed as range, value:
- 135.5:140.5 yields 376.9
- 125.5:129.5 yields 380.7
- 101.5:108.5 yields 298.8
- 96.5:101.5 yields 323.5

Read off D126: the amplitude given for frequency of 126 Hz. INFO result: 380.7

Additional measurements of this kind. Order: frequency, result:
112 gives 277.6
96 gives 315.7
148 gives 372.7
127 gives 365.1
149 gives 391.5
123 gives 374.6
